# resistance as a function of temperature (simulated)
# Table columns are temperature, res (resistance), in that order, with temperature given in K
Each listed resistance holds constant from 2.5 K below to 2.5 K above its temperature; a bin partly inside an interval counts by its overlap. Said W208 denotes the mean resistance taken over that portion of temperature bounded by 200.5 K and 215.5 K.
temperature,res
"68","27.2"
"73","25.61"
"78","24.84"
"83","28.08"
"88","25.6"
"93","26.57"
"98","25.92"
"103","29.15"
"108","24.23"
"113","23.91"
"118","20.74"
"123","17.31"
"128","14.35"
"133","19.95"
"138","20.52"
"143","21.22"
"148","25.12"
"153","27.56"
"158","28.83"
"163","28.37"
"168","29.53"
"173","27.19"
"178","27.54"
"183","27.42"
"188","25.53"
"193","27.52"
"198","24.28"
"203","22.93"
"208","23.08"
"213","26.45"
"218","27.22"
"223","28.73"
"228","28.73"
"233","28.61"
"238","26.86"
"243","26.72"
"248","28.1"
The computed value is 24.2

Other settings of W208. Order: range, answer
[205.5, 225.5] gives 26.4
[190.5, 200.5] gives 25.9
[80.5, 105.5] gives 27.1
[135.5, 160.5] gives 24.6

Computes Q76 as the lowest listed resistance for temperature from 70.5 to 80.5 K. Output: 24.84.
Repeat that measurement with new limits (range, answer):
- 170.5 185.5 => 27.19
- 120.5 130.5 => 14.35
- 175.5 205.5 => 22.93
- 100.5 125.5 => 17.31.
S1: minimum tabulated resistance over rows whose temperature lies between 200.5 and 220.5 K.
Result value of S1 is 22.93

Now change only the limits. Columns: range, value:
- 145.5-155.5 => 25.12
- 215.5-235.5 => 27.22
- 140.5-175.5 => 21.22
